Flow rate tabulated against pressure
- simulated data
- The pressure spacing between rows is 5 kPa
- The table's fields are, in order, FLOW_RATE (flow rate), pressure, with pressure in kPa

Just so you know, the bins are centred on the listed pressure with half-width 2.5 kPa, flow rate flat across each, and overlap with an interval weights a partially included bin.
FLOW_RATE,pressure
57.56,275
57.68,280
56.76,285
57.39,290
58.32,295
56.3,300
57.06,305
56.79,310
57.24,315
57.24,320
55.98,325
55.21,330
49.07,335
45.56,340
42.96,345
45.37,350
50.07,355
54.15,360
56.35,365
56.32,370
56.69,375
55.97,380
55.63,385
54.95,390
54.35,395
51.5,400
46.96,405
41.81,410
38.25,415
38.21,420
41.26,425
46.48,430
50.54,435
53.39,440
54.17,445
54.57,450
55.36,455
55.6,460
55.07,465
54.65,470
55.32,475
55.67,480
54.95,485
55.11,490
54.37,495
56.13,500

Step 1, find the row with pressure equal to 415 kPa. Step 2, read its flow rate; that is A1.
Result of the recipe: 38.25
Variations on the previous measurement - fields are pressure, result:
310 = 56.79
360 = 54.15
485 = 54.95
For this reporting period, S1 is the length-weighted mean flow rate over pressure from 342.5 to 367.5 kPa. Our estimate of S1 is 49.8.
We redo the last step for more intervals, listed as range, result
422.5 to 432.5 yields 43.9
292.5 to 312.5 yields 57.1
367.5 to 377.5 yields 56.5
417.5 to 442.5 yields 46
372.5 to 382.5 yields 56.3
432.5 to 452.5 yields 53.2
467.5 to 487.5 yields 55.1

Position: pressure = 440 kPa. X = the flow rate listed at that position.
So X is 53.39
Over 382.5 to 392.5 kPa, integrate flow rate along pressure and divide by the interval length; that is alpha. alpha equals 55.3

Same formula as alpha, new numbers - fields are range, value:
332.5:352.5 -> 45.7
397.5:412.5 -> 46.8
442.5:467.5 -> 55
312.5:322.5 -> 57.2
